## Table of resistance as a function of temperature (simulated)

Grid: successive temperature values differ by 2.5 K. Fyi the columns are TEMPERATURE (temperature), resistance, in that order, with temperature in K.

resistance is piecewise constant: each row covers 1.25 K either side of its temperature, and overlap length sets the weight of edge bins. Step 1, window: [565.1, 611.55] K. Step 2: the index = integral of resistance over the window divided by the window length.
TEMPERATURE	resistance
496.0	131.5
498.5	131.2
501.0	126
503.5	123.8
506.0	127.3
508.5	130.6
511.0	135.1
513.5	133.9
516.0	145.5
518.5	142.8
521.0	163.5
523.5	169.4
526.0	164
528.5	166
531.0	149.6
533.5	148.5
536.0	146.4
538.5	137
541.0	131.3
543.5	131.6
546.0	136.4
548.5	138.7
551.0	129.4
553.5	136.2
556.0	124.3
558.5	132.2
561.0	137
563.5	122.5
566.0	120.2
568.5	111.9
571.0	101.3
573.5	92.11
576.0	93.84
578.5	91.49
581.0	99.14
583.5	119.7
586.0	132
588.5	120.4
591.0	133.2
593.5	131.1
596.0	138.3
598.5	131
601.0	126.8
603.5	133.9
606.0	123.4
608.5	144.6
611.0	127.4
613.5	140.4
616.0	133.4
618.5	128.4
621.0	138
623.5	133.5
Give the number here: 119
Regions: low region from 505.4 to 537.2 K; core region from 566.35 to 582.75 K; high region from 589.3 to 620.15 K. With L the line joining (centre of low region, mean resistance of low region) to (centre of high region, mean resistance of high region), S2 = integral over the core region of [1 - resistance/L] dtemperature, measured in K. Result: 4.5 K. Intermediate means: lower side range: 148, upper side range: 133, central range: 100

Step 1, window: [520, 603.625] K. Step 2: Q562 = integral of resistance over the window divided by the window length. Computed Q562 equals 130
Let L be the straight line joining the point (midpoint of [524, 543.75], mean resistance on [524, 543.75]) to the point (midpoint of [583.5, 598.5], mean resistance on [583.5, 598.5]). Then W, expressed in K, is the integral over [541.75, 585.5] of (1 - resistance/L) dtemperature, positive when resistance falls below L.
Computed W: 6.3 K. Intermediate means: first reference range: 148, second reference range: 130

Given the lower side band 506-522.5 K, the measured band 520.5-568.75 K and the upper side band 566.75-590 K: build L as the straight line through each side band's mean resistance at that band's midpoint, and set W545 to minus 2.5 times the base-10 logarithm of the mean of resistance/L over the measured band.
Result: -0.119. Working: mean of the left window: 141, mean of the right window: 107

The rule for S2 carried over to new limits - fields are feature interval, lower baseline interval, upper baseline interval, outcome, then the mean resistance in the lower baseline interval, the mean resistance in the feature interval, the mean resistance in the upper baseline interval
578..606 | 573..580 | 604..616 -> -3.1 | 92.8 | 124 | 134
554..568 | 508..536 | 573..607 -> 0.6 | 150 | 127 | 120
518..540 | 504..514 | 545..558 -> -3.7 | 131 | 154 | 133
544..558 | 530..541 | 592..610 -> 0.8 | 144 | 133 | 133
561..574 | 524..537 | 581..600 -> 2.4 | 156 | 113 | 127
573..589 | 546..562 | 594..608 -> 3.0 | 133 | 107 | 131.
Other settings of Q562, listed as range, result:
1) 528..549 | 142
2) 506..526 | 146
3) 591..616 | 133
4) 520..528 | 166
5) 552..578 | 117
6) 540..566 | 131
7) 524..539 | 154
